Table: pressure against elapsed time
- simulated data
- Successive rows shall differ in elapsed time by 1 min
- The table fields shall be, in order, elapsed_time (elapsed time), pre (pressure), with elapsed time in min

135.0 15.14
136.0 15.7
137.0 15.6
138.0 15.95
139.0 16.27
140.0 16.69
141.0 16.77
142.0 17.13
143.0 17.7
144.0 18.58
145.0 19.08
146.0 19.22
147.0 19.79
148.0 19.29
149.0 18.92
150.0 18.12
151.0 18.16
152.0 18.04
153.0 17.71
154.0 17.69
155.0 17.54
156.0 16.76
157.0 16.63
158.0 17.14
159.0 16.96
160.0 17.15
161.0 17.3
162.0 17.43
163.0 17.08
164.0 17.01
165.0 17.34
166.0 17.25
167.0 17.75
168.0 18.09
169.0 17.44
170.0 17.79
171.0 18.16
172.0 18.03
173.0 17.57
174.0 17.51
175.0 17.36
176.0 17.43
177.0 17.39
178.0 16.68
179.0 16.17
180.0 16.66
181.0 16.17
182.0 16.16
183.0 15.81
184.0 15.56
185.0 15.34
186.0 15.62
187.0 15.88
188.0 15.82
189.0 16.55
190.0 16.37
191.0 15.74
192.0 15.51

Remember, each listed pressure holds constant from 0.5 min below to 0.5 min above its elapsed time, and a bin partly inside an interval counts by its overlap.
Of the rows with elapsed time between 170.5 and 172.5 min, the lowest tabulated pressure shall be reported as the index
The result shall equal 18.03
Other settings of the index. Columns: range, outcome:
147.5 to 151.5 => 18.12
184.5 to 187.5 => 15.34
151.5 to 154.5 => 17.69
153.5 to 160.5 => 16.63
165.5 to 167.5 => 17.25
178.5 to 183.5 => 15.81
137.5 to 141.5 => 15.95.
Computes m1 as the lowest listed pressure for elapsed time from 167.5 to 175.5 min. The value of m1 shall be 17.36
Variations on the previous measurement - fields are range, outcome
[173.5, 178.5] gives 16.68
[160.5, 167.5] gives 17.01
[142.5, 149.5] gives 17.7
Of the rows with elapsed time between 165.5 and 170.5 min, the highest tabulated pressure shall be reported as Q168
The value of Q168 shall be 18.09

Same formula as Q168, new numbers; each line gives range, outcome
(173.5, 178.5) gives 17.51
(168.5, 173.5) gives 18.16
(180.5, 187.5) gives 16.17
